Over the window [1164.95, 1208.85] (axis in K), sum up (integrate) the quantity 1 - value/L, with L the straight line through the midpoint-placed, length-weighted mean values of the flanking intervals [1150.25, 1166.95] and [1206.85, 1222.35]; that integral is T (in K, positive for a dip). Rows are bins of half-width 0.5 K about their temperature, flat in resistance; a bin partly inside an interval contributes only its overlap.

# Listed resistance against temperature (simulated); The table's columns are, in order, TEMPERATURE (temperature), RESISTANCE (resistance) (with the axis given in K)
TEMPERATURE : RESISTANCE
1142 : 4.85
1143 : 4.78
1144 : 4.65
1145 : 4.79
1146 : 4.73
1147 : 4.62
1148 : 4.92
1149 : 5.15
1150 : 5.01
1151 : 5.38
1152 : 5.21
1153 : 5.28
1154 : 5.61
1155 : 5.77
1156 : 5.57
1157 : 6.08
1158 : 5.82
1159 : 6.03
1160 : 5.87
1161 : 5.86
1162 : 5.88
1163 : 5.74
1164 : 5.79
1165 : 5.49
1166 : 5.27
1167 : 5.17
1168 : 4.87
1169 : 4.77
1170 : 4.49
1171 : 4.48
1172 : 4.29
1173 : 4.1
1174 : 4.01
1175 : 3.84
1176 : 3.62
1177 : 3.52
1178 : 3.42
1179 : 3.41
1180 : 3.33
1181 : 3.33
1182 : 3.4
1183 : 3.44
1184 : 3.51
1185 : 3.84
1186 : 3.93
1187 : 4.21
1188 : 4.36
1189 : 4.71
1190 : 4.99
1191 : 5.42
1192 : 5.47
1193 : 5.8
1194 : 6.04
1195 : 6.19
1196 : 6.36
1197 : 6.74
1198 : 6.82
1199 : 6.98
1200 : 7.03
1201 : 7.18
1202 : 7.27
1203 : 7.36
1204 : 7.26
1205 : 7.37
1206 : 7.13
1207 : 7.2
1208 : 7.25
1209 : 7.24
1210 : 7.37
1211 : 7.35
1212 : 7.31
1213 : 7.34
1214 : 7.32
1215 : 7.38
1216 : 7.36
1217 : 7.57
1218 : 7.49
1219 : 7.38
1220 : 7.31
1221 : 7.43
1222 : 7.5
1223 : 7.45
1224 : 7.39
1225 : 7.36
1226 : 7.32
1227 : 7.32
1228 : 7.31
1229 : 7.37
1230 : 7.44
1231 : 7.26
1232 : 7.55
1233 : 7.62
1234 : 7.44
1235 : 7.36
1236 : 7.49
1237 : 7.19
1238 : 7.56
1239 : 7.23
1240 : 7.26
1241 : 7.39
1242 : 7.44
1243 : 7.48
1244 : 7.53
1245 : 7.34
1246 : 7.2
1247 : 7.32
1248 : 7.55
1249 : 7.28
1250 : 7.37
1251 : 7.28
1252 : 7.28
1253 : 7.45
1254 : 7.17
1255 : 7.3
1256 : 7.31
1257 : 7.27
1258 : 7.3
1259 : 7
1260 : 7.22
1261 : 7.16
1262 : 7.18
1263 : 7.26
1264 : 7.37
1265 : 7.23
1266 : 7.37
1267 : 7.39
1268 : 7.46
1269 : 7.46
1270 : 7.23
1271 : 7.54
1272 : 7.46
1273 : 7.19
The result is 9.1 K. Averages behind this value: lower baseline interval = 5.64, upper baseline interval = 7.36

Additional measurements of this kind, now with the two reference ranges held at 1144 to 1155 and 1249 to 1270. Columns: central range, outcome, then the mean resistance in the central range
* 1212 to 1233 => -2.7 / 7.4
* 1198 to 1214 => -2.6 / 7.23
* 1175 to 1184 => 3.5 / 3.46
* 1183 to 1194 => 2.3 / 4.63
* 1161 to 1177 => 2.0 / 4.78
